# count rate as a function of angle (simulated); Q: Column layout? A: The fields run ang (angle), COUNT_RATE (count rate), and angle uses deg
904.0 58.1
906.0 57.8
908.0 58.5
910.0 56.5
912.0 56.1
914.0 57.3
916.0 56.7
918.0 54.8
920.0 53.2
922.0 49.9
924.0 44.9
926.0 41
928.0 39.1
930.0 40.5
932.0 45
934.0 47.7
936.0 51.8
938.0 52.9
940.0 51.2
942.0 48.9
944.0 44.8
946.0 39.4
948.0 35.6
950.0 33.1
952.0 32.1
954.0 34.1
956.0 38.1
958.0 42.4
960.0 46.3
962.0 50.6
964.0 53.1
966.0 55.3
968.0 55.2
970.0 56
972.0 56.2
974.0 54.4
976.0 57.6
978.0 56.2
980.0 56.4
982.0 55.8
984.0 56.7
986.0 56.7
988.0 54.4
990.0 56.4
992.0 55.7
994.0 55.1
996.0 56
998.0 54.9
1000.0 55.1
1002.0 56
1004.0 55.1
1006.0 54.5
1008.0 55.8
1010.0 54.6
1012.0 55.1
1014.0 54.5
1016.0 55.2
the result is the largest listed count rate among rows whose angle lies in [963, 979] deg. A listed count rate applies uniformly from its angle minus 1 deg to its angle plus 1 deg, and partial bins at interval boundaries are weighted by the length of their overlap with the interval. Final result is 57.6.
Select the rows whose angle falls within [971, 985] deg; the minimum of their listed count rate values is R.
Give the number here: 54.4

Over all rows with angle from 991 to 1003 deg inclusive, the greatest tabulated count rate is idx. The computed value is 56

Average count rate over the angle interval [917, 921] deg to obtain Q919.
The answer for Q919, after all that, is 54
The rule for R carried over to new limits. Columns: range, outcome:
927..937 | 39.1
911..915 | 56.1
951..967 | 32.1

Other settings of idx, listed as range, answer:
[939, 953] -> 51.2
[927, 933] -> 45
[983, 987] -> 56.7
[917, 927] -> 54.8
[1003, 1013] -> 55.8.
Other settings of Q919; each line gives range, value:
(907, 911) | 57.5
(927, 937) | 44.8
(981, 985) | 56.2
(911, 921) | 55.6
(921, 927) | 45.3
